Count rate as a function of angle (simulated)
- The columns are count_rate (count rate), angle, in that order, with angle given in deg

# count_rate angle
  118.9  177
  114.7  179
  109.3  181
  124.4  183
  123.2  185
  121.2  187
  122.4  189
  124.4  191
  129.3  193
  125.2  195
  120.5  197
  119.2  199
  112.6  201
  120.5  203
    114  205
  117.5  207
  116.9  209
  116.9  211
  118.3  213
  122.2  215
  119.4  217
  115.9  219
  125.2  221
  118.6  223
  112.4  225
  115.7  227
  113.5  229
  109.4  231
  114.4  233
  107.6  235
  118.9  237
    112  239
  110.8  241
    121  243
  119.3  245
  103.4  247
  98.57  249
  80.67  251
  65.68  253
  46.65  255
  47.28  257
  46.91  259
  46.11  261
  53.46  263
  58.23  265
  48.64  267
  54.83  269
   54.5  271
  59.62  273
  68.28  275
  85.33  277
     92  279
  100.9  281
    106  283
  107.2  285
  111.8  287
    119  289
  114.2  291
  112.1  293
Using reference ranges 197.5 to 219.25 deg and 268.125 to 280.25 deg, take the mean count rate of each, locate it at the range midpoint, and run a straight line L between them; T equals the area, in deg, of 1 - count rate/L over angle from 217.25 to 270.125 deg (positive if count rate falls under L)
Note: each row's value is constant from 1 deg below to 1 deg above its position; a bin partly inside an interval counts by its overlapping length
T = 1.56 deg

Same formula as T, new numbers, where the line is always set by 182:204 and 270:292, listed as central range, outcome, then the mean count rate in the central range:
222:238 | -0.6 deg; 114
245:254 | 1.1 deg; 90.7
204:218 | -0.2 deg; 118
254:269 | 7.4 deg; 50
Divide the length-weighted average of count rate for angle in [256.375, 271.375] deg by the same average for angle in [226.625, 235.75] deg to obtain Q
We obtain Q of 0.5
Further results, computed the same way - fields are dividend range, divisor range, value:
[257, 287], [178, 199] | 0.58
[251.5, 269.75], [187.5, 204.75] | 0.43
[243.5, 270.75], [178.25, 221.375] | 0.56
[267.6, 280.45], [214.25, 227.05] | 0.59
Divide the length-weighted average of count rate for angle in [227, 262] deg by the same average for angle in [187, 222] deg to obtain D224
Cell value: 0.77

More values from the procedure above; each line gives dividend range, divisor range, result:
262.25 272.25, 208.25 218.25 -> 0.46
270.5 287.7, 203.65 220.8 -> 0.74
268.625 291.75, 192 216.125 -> 0.75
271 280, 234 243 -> 0.65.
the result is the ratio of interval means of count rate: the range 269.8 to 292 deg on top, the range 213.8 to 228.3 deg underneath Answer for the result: 0.8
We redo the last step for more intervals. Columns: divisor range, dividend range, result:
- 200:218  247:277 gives 0.52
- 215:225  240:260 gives 0.70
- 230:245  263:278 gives 0.53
